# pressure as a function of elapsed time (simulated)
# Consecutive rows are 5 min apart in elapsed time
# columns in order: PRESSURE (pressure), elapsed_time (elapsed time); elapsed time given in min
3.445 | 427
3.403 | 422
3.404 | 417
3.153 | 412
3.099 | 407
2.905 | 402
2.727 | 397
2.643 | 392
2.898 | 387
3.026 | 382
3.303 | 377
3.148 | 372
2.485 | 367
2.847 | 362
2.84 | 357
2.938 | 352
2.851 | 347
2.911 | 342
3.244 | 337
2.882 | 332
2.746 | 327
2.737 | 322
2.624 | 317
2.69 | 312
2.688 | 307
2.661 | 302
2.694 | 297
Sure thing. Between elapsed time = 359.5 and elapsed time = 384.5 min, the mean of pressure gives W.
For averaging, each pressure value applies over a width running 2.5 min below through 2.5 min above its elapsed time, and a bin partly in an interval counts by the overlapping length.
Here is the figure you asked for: 2.96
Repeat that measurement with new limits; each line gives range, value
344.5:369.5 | 2.79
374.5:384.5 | 3.16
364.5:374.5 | 2.82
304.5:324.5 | 2.68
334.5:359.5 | 2.96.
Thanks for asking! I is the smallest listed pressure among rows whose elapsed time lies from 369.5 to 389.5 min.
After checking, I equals 2.898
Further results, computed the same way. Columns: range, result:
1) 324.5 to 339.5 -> 2.746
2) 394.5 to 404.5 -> 2.727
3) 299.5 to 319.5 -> 2.624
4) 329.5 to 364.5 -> 2.84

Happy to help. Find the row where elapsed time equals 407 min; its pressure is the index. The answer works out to 3.099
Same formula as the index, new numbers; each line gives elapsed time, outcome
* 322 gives 2.737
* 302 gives 2.661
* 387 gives 2.898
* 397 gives 2.727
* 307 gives 2.688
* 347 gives 2.851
